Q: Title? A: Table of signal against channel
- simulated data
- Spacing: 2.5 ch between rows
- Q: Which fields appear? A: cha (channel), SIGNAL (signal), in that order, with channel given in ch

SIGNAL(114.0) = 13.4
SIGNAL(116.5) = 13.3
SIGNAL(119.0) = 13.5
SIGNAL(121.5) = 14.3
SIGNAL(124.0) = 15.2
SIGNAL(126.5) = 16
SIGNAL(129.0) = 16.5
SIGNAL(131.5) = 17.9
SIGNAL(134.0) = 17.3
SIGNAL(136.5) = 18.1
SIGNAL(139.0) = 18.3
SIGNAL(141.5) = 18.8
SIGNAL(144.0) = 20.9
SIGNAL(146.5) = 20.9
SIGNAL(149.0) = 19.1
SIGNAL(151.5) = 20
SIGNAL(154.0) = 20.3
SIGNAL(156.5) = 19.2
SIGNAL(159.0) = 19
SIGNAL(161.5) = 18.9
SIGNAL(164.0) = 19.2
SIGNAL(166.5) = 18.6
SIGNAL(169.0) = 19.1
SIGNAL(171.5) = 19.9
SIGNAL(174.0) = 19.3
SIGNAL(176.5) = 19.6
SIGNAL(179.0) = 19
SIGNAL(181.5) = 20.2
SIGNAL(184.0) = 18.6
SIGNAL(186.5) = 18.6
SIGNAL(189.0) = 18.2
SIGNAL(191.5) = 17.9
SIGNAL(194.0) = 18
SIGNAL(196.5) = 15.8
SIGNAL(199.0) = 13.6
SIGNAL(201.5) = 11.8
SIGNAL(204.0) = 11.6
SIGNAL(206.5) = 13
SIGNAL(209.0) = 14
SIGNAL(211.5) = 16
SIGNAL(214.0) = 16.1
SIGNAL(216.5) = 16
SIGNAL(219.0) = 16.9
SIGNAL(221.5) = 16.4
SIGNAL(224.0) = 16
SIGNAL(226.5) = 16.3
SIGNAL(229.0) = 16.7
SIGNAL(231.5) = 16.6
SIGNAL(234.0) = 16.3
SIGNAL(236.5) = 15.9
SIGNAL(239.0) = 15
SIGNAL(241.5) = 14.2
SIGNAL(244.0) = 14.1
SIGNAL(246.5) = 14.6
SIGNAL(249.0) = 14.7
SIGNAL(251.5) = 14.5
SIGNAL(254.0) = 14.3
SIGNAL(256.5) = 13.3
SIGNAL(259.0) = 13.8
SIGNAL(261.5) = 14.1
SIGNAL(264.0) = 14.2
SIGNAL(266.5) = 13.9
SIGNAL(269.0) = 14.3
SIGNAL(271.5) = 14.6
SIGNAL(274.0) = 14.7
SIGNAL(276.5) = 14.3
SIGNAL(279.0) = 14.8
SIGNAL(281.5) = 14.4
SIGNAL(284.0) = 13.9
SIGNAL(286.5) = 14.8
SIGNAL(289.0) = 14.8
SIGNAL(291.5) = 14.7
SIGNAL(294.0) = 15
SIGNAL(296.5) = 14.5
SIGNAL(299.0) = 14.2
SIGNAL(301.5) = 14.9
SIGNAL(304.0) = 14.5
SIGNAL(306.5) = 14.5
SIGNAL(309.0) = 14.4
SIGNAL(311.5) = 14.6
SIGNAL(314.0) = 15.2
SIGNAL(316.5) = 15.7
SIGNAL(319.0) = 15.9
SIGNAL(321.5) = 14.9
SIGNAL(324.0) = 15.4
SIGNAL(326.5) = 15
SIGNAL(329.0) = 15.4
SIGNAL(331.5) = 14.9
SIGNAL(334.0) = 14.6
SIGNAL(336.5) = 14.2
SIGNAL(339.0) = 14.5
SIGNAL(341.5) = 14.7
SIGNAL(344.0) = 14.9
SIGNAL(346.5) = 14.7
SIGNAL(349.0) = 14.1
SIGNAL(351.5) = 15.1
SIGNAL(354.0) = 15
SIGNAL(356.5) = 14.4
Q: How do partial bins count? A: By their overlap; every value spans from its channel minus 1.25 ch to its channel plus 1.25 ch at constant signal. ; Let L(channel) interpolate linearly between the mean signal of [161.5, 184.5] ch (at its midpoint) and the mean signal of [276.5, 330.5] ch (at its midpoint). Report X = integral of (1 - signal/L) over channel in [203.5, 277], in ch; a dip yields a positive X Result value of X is 8.9 ch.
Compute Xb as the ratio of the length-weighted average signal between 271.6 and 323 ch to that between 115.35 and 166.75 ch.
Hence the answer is 0.8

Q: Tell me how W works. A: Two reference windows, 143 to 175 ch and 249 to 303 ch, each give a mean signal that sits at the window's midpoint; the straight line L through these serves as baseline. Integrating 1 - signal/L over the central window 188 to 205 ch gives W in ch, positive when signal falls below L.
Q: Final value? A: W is 2.52 ch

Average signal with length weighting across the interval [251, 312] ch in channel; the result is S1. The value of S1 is 14.4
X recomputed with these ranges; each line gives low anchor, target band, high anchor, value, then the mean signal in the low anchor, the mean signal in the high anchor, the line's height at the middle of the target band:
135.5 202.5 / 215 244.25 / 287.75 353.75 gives 2.0 ch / 18.6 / 14.8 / 17.1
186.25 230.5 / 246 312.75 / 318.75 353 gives 3.5 ch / 15.7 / 14.8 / 15.2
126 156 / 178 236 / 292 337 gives 3.6 ch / 18.8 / 14.9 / 17.3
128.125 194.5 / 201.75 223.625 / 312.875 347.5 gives 3.5 ch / 19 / 15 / 17.8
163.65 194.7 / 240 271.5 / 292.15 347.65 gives 4.8 ch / 18.9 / 14.8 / 16.7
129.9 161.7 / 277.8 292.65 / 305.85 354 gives 1.3 ch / 19.1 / 14.9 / 15.9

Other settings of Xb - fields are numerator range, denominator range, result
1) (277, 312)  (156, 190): 0.76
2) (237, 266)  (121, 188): 0.77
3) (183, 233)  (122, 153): 0.87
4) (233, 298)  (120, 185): 0.78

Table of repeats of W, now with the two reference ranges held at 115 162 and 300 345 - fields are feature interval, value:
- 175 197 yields -2.0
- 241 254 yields 1.3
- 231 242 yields 0.4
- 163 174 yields -1.2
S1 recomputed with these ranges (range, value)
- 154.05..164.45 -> 19.2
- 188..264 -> 15.2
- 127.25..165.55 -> 18.9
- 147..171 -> 19.3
